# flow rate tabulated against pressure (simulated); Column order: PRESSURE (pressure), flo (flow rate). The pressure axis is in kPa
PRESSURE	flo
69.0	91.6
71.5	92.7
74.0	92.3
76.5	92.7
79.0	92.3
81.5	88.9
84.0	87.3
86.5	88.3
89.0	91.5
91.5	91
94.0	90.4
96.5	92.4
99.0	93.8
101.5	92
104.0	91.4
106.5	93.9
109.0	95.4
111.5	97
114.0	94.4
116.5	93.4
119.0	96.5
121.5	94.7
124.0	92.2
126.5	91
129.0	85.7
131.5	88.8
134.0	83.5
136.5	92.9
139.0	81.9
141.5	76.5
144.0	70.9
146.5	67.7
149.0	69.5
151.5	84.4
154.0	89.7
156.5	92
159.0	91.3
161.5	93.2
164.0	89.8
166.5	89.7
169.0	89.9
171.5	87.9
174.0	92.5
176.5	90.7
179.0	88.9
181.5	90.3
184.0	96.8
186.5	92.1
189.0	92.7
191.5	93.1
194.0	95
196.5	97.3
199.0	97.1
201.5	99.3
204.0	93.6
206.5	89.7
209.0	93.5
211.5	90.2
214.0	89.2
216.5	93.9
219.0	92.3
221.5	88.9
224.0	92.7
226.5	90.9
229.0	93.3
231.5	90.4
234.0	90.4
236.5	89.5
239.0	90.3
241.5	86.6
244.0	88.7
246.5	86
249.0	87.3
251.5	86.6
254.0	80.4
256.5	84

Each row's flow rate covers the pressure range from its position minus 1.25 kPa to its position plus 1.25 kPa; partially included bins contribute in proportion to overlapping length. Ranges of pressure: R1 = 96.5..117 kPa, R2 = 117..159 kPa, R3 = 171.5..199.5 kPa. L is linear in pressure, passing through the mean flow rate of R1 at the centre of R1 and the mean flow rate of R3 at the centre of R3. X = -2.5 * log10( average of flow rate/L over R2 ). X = 0.10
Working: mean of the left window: 93.8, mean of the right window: 93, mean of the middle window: 85.2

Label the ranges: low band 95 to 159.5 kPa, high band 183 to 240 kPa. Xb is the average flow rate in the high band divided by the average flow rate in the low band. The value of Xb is 1.1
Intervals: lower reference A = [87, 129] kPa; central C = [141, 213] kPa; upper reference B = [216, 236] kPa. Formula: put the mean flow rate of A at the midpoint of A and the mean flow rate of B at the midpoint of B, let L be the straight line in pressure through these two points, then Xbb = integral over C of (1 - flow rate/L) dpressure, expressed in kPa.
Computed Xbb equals 2.1 kPa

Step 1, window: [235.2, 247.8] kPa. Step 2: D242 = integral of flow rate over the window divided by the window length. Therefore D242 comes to 88.2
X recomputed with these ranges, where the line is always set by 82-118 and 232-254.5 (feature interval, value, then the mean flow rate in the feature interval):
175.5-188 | -0.03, 91.8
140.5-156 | 0.17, 77.2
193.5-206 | -0.08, 96.1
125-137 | 0.04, 88.2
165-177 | 0.00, 90.1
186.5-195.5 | -0.05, 93.5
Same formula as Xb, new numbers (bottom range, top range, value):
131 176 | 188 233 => 1.09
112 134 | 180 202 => 1.03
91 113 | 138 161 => 0.87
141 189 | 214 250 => 1.04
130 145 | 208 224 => 1.11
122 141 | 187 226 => 1.06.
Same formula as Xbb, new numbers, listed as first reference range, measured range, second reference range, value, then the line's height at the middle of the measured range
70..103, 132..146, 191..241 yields 1.66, 91.7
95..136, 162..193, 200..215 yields 0.43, 92.6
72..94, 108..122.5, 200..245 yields -0.71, 90.8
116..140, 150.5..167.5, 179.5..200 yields 0.36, 92.1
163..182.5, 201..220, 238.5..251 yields -0.80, 88.7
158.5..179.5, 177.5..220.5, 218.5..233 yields -1.07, 90.9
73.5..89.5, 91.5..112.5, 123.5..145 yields -1.18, 88.2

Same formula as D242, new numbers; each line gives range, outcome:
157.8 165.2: 91.4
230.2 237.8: 90.1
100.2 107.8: 92.5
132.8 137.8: 88.2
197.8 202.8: 98.2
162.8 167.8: 89.8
